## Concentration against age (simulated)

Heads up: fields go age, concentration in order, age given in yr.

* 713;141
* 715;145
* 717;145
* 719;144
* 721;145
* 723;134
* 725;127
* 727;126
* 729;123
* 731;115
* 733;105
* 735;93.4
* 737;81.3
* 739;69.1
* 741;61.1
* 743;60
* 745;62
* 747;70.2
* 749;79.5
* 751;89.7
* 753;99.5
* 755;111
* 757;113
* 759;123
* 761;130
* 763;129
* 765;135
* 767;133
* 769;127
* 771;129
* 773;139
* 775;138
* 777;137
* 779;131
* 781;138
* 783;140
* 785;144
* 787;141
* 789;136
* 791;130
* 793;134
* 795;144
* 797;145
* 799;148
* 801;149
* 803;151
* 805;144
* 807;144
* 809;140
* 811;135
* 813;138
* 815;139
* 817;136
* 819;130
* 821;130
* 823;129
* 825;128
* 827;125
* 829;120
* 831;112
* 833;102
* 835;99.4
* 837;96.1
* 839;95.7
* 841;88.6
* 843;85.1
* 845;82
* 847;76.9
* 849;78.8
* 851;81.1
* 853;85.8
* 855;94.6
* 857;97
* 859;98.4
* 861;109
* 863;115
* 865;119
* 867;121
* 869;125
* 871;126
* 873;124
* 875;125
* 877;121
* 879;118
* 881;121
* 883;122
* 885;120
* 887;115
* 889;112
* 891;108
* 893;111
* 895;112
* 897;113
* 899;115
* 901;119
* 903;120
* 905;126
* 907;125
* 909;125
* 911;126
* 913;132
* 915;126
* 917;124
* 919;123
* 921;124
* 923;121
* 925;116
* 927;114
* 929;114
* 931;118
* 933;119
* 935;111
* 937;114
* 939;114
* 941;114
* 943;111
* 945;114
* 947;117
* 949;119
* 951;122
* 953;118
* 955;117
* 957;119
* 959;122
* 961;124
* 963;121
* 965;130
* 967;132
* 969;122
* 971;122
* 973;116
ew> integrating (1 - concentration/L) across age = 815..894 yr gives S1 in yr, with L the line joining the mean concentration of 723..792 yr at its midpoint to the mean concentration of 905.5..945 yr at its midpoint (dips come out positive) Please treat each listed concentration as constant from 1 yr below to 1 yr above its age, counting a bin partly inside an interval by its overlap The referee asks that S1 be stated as 4.69 yr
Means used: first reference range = 114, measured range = 110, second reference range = 119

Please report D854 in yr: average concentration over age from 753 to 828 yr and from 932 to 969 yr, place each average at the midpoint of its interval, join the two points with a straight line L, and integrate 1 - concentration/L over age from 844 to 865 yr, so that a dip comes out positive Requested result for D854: 5.7 yr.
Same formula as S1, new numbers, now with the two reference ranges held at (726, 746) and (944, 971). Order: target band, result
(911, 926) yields -1.1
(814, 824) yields -3.1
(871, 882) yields -1.3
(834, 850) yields 2.6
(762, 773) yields -4.4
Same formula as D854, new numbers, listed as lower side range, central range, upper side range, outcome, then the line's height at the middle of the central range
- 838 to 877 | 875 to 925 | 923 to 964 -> -4.84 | 109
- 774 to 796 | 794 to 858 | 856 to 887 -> 5.72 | 128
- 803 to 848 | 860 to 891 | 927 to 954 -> -0.60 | 117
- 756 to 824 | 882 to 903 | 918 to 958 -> 1.35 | 123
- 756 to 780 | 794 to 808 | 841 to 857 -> -4.36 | 112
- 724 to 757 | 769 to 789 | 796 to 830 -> -3.54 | 116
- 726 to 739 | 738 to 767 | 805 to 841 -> 3.32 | 108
